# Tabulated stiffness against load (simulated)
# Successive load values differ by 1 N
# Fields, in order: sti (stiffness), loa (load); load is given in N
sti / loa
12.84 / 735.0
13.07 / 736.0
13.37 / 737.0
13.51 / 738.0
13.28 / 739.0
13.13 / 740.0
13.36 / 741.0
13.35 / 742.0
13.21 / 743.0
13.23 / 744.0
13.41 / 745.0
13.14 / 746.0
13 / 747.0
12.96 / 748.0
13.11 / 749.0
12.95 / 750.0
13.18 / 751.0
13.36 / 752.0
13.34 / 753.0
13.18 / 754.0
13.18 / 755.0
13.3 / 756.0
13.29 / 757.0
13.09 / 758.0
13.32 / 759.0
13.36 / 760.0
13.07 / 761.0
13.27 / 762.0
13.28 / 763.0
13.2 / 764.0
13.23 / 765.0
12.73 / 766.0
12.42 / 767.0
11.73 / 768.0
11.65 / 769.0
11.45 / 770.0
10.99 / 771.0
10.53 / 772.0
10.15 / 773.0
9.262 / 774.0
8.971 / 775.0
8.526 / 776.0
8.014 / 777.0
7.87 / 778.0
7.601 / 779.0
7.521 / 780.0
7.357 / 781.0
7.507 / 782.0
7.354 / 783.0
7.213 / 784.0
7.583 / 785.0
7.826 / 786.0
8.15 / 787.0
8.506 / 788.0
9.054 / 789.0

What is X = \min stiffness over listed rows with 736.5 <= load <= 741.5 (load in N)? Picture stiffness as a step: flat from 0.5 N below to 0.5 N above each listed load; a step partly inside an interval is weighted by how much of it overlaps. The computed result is 13.13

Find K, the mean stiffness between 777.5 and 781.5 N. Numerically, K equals 7.59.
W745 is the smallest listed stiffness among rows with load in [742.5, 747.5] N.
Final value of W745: 13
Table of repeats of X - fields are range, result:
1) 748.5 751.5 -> 12.95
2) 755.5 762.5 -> 13.07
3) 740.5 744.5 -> 13.21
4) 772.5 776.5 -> 8.526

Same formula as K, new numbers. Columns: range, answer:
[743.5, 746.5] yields 13.3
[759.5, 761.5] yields 13.2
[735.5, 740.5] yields 13.3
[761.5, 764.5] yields 13.2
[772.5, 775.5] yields 9.46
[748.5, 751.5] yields 13.1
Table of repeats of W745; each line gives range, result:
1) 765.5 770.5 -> 11.45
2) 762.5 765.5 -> 13.2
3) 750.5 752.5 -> 13.18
